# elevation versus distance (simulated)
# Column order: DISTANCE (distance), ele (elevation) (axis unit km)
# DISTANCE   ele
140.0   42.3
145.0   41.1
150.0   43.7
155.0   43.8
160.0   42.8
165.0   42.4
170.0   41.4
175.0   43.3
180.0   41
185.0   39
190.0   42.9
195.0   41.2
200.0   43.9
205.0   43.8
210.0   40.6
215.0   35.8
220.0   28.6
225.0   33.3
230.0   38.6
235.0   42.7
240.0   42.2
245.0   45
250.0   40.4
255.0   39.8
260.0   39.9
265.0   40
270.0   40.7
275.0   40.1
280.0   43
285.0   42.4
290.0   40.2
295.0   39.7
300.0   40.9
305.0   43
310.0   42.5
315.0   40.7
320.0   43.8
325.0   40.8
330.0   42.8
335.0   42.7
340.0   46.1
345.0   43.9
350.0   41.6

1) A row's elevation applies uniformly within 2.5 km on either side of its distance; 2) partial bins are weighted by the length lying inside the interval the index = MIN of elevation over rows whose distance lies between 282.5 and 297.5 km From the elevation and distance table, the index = 39.7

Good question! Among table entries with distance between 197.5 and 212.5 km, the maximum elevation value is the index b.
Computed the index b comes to 43.9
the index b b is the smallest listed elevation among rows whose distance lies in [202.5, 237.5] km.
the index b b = 28.6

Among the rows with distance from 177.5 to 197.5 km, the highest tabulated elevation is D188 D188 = 42.9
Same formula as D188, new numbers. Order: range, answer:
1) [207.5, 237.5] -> 42.7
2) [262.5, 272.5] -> 40.7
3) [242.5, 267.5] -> 45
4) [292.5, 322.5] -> 43.8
